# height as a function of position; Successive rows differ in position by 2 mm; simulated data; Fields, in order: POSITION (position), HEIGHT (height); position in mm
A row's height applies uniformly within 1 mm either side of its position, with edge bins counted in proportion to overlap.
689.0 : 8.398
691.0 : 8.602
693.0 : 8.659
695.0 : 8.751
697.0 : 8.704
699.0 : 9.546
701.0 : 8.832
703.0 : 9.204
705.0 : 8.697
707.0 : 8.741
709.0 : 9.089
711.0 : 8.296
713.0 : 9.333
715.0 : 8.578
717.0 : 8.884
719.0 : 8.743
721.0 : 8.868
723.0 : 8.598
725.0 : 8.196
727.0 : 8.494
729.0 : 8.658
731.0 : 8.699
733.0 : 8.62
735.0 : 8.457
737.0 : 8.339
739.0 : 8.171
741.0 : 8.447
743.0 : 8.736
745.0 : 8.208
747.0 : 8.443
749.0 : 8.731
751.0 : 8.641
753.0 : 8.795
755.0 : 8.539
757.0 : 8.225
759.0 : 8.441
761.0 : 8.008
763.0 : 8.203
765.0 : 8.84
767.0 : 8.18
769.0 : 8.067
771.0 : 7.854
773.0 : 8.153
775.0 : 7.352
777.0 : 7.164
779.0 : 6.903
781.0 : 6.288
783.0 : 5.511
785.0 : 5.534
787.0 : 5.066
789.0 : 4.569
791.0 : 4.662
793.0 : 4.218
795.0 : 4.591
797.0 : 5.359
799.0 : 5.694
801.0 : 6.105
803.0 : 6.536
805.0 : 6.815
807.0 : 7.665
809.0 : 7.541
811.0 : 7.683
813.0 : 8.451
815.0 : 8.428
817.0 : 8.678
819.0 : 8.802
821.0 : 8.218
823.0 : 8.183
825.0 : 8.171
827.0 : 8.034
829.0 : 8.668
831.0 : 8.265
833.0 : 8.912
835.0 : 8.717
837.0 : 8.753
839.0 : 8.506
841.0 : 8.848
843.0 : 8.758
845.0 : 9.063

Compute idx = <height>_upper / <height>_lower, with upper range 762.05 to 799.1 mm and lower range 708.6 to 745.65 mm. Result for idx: 0.75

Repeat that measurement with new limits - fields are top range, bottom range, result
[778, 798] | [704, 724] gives 0.60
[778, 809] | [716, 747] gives 0.67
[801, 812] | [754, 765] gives 0.86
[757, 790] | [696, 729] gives 0.81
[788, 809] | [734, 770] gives 0.68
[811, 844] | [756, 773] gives 1.03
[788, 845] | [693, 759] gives 0.86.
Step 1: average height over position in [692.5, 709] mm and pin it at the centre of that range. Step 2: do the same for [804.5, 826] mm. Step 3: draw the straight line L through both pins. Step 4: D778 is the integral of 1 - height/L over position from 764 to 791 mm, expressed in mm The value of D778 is 5.1 mm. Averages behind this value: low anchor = 8.91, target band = 6.8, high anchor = 8.09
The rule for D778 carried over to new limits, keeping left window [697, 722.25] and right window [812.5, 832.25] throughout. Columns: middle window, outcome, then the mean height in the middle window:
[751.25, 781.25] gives 2.3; 7.99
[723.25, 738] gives 0.5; 8.5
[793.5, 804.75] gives 3.7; 5.67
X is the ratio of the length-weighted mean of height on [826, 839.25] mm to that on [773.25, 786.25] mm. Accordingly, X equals 1.31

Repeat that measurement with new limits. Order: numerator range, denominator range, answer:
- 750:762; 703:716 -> 0.96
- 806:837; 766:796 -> 1.32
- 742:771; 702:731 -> 0.96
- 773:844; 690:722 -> 0.81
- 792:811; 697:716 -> 0.69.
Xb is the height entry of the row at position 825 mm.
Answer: 8.171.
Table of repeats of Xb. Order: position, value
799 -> 5.694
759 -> 8.441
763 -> 8.203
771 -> 7.854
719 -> 8.743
